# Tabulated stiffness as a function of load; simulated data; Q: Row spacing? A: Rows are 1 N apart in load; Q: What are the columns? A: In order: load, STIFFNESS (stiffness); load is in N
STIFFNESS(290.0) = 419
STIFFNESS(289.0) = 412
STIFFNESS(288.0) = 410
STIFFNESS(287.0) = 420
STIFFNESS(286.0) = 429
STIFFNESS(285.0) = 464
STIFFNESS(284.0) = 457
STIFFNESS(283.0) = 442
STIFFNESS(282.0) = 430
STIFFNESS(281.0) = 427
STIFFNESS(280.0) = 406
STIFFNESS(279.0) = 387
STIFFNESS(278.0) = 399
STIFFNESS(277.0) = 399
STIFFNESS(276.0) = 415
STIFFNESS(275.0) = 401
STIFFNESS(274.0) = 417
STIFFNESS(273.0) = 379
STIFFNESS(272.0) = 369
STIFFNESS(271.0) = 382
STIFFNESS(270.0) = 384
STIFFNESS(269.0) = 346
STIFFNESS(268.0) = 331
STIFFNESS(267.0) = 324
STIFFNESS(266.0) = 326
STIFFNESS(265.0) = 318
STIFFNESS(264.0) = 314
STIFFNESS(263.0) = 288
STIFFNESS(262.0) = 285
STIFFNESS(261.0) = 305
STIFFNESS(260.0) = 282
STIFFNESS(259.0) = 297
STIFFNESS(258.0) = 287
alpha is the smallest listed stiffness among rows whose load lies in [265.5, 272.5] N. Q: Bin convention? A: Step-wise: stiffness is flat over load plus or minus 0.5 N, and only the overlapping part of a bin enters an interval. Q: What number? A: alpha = 324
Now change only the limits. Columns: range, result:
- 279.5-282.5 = 406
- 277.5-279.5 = 387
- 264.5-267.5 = 318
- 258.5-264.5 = 282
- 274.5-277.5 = 399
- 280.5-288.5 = 410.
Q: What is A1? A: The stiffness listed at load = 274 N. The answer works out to 417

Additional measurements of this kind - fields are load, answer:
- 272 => 369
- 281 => 427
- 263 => 288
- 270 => 384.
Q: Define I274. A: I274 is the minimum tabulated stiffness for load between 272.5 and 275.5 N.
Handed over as 379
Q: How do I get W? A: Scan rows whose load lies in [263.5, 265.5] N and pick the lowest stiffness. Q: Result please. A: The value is 314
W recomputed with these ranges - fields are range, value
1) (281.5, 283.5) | 430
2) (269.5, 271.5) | 382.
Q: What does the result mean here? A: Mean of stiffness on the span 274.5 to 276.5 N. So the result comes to 408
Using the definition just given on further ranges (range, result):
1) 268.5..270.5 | 365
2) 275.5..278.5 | 404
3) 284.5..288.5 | 431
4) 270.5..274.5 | 387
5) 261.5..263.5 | 286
